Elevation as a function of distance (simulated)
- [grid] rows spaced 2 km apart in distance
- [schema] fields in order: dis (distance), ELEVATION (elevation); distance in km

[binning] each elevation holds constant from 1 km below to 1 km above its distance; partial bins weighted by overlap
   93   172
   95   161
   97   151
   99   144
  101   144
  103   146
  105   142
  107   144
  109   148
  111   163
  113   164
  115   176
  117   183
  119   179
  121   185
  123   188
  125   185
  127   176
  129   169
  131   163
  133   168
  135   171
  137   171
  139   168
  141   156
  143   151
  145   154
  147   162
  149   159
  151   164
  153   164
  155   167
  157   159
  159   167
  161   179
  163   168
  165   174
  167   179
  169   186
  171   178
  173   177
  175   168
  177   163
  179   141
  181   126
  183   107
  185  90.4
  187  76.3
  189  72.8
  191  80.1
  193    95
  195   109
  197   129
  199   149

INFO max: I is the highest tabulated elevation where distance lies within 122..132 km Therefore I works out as 188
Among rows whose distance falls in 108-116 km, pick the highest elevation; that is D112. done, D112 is 176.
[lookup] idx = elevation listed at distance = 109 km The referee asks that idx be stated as 148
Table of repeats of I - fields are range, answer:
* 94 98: 161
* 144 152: 164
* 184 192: 90.4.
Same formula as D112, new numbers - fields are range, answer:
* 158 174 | 186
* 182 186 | 107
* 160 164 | 179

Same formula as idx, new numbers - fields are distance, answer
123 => 188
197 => 129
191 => 80.1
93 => 172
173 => 177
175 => 168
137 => 171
